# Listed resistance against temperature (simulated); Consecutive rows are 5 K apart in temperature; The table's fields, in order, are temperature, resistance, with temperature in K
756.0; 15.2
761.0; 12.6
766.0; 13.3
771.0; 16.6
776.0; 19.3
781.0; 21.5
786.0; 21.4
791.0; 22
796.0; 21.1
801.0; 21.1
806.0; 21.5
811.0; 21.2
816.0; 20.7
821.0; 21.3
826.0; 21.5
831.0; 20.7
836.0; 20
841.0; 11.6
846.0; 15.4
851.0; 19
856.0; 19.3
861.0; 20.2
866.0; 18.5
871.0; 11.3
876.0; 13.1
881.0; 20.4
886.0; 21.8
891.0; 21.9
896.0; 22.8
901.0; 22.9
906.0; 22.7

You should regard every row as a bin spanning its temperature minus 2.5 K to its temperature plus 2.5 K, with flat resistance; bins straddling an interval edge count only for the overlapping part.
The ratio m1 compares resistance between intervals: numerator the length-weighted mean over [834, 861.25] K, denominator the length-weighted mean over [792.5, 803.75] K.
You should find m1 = 0.82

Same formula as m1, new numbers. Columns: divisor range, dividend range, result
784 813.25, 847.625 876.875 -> 0.80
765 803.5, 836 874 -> 0.84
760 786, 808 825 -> 1.22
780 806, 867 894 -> 0.83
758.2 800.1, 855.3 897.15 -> 1.01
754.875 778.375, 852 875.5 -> 1.11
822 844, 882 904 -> 1.20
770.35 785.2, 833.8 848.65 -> 0.79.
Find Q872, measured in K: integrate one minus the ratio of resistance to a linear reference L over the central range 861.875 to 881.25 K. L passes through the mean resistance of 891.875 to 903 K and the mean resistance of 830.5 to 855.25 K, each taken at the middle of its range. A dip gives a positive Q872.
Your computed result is 4.24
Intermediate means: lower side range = 17.2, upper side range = 22.7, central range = 15.7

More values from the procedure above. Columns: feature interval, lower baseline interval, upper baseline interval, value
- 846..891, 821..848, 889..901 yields 5.60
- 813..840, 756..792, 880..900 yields -1.00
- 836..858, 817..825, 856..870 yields 3.17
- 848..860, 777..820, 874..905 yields 1.03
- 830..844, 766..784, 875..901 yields 1.86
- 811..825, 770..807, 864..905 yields -0.59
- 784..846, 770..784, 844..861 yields -4.00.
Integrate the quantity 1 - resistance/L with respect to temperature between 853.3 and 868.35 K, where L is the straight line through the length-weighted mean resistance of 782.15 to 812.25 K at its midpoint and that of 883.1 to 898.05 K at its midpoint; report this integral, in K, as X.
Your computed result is 1.7 K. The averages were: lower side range 21.4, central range 19.3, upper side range 22.1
